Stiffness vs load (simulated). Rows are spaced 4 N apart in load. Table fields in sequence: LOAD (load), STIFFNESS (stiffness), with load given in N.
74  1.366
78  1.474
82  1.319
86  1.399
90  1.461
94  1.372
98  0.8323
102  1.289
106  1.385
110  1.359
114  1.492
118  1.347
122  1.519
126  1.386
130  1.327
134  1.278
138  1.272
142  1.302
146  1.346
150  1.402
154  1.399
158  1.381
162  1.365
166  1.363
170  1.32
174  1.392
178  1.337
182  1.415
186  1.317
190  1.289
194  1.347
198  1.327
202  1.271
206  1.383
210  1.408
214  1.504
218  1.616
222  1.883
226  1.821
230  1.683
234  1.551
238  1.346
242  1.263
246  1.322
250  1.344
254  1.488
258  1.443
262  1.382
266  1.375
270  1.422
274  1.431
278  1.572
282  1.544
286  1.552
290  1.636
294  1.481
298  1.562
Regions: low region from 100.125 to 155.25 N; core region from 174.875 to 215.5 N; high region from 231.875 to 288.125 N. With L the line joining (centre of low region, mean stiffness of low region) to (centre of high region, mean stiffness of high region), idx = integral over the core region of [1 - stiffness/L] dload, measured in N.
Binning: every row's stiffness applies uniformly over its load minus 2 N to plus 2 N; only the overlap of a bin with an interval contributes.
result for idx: 1.2 N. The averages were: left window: 1.36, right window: 1.43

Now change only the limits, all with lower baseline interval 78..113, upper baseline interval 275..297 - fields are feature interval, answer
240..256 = 1.6 N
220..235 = -2.7 N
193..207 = 1.1 N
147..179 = 0.7 N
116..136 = -0.2 N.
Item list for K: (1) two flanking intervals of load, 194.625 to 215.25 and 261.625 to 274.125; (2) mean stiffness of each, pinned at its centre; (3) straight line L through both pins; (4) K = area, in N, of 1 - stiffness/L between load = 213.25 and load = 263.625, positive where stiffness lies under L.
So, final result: -4.6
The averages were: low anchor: 1.37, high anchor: 1.4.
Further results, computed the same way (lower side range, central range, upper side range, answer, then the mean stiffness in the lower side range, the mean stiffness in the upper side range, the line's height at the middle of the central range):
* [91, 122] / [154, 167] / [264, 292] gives 0.0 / 1.32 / 1.5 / 1.38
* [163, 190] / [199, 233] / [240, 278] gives -4.7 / 1.35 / 1.4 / 1.37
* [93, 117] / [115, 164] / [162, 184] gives -1.3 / 1.29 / 1.37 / 1.33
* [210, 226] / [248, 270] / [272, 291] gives 2.4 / 1.65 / 1.54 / 1.58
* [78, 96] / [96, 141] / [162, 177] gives 2.1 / 1.4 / 1.36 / 1.38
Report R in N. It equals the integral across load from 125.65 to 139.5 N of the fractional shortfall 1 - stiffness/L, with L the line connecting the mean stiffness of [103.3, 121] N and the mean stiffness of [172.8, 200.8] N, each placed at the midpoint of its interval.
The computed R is 0.7 N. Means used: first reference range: 1.4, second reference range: 1.34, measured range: 1.31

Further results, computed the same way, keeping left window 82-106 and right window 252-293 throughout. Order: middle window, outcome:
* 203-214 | 0.1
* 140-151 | 0.0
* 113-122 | -0.8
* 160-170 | 0.1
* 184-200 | 0.9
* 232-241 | 0.1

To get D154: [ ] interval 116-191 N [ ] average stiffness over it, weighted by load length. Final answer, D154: 1.36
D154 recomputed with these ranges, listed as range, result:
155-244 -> 1.44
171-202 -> 1.34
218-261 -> 1.52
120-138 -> 1.37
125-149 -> 1.32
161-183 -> 1.36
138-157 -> 1.35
